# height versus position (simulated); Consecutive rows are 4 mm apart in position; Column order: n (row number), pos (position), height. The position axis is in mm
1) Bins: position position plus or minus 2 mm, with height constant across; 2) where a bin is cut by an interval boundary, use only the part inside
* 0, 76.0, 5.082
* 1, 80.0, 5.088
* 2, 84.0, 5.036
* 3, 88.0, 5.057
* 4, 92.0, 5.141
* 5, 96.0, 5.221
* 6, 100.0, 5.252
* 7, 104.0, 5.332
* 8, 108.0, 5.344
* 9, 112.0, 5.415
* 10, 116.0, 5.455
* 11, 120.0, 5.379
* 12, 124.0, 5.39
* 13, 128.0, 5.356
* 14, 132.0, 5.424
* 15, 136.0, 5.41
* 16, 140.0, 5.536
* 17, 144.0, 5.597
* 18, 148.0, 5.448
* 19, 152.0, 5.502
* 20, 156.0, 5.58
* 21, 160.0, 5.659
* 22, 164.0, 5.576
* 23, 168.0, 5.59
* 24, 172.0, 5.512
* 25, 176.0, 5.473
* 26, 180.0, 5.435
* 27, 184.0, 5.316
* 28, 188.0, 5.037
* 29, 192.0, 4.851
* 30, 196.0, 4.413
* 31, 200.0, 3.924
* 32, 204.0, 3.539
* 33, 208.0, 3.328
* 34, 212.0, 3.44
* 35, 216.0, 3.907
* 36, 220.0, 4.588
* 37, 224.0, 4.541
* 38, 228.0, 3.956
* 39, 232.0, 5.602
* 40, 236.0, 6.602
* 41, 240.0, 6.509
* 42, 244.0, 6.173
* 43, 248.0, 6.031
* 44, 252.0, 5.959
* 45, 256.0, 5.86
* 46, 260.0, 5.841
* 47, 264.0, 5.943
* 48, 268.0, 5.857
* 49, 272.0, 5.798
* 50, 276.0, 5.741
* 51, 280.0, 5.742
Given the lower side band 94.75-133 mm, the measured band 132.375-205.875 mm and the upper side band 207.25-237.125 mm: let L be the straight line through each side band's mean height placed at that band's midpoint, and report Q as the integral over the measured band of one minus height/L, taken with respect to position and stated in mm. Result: -4.1 mm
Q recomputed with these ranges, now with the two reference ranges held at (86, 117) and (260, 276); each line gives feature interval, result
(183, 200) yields 2.5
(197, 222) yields 8.1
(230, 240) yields -0.8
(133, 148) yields -0.3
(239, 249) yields -0.8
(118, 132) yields -0.1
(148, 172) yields -0.4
